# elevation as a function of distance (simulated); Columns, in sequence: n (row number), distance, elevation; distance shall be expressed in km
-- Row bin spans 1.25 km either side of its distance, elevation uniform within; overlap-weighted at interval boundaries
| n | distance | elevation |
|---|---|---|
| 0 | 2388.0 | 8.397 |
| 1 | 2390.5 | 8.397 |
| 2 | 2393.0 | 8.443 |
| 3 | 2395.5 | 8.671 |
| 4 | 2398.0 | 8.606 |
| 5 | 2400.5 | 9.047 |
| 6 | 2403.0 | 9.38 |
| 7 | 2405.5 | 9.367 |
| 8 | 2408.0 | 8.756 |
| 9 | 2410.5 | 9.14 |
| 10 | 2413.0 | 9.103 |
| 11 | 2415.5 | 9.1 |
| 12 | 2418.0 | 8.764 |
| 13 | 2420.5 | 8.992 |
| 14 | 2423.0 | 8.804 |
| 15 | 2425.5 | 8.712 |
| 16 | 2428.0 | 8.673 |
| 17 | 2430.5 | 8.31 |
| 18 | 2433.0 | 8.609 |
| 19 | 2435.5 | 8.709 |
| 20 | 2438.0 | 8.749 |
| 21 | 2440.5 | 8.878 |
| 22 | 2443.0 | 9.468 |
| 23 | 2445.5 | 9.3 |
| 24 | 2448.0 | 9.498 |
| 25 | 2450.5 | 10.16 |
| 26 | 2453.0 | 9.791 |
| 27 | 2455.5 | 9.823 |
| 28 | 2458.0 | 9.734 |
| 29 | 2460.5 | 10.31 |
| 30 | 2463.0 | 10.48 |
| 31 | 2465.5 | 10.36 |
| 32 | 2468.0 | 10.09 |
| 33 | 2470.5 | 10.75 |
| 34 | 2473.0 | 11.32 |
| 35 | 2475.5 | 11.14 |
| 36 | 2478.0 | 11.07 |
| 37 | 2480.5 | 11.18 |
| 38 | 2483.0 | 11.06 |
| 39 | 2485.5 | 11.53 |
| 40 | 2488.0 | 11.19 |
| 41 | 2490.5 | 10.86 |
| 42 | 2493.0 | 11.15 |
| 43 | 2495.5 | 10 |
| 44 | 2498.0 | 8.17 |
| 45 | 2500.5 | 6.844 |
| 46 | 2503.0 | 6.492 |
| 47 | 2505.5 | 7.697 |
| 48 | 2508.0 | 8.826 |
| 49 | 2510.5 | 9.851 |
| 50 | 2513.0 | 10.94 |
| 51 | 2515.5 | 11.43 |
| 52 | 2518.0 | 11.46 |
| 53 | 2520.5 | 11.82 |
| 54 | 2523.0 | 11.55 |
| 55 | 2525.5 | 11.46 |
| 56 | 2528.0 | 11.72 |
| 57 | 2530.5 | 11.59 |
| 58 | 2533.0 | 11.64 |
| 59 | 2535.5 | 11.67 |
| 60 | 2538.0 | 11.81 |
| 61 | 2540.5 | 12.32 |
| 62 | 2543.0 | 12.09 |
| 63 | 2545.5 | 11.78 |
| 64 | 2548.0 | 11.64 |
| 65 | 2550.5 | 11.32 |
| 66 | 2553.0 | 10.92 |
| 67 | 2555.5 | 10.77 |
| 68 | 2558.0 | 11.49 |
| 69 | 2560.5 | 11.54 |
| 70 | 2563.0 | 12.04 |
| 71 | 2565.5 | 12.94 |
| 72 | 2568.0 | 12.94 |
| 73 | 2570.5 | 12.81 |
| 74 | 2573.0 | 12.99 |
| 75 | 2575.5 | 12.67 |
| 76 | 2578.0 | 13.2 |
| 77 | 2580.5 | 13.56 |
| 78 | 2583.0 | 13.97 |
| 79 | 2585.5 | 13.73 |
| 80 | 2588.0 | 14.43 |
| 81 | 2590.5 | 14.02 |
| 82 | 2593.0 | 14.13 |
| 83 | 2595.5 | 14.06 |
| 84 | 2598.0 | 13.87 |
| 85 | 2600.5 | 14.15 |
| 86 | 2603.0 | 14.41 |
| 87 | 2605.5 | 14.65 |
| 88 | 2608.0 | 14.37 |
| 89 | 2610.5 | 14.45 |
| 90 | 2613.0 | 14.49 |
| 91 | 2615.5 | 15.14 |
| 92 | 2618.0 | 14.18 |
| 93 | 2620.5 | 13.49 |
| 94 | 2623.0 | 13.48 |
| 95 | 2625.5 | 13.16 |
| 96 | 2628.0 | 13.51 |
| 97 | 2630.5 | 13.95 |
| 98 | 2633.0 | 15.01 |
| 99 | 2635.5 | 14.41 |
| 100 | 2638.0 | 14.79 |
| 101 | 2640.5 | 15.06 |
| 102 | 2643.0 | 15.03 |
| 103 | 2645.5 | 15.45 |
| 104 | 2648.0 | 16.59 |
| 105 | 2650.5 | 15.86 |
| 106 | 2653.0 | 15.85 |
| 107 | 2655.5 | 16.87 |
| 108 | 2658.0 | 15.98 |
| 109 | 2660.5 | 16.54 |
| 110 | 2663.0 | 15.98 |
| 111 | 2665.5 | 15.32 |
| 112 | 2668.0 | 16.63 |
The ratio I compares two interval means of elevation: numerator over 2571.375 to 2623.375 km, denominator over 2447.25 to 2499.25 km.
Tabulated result 1.3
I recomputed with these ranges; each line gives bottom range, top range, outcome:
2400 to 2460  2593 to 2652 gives 1.59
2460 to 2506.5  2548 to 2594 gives 1.26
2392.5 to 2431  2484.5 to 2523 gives 1.12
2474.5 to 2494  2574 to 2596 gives 1.23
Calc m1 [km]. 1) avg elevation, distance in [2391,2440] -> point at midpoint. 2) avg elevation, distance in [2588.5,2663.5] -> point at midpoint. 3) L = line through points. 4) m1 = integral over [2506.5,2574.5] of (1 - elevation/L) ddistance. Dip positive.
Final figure 4.2 km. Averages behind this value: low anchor 8.83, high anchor 14.7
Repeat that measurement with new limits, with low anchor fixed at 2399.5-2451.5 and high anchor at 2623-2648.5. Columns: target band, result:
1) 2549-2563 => 1.3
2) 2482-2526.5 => 3.9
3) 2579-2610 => -1.4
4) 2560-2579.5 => 0.2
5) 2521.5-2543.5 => 0.2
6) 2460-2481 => -1.1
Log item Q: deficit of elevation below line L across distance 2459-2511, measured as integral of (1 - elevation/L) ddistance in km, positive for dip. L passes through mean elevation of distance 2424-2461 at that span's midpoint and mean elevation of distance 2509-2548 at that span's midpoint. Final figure 1.5 km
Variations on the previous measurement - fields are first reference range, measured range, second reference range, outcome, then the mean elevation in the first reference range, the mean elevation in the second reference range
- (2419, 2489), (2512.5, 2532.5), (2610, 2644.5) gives 0.2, 9.87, 14.3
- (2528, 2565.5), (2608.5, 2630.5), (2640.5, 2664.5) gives 0.9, 11.7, 16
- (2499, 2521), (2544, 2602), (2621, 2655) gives -3.7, 9.39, 14.8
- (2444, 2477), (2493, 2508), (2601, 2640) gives 4.0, 10.2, 14.2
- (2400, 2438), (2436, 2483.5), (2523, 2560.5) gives -1.6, 8.89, 11.6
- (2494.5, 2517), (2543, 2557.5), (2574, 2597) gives 0.3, 8.93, 13.7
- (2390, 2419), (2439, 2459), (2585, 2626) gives 1.0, 8.91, 14.2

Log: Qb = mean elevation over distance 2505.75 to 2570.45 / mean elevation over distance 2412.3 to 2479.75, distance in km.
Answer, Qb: 1.19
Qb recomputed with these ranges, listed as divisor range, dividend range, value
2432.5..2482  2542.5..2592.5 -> 1.26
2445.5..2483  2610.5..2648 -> 1.39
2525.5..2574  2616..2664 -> 1.26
